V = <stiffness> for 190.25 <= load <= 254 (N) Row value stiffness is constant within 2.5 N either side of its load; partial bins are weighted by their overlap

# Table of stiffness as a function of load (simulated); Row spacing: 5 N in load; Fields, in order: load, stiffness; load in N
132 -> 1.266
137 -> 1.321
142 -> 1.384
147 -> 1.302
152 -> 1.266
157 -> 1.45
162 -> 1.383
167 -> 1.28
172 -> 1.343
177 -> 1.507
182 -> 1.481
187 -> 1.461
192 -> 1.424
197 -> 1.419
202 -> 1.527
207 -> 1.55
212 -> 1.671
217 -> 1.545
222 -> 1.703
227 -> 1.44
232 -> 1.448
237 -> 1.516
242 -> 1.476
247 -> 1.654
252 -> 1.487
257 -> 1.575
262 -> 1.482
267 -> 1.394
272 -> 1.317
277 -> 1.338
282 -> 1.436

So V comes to 1.53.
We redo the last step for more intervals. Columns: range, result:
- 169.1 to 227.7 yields 1.51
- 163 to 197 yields 1.41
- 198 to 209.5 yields 1.52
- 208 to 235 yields 1.56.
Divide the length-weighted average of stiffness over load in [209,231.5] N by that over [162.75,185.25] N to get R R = 1.12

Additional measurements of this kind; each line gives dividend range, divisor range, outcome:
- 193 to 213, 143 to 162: 1.13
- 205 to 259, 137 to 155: 1.17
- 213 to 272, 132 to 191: 1.10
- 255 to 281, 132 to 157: 1.07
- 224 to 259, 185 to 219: 1.00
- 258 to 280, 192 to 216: 0.91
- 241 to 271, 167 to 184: 1.06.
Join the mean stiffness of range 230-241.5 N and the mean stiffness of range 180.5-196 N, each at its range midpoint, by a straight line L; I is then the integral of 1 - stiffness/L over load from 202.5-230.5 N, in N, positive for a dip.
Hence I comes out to -2.0 N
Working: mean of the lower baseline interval 1.45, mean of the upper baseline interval 1.48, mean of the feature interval 1.57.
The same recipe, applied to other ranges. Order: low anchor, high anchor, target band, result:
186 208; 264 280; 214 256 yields -3.66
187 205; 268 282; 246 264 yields -2.11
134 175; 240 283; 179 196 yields -0.91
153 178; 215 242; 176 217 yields -1.60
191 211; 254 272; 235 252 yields -0.79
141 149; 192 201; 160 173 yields 0.45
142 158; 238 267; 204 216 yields -1.28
